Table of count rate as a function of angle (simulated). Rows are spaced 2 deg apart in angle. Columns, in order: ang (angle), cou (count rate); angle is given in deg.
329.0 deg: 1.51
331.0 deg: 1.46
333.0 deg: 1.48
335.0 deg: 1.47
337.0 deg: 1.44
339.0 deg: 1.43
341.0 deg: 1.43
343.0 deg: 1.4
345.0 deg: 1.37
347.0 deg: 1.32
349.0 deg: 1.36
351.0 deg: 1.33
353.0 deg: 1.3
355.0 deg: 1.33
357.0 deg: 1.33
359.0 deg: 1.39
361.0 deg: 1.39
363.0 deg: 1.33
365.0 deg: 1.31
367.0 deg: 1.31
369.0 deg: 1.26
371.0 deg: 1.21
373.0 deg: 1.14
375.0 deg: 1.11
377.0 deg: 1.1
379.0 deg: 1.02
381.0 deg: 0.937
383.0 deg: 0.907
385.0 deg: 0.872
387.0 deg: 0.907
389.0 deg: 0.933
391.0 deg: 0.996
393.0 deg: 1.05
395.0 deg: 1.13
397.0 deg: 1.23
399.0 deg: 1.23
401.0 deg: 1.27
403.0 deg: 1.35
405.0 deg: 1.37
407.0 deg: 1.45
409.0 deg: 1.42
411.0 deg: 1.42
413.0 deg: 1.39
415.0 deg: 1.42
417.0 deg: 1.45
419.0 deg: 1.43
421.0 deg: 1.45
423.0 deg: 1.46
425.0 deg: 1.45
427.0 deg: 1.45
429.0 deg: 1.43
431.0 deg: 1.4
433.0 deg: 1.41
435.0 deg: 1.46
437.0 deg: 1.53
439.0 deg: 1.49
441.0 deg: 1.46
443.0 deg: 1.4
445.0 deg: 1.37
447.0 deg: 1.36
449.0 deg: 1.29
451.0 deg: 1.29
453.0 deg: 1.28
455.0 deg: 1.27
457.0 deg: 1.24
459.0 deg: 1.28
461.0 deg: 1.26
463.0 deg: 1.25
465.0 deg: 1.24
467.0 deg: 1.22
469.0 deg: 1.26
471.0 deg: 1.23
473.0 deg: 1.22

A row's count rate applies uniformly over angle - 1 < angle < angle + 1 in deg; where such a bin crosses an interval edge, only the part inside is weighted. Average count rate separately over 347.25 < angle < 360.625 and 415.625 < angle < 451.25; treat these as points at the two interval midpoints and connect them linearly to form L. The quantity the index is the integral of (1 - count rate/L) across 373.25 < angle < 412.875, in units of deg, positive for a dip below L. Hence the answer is 6.75 deg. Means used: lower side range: 1.34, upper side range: 1.42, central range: 1.15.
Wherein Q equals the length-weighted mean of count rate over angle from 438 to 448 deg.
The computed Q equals 1.42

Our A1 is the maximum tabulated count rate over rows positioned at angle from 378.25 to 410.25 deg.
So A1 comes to 1.45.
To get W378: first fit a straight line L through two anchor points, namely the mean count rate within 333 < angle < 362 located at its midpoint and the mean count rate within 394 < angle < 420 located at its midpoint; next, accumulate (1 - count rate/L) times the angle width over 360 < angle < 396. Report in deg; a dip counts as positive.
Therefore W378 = 6.9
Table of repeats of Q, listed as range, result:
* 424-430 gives 1.44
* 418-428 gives 1.45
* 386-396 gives 1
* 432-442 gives 1.47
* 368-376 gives 1.18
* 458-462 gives 1.27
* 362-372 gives 1.28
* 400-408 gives 1.36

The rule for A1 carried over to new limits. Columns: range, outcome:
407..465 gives 1.53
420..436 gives 1.46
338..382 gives 1.43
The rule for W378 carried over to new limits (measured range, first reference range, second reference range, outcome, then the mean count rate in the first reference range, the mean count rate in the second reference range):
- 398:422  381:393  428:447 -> -4.7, 0.935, 1.43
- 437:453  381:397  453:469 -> -2.6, 0.985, 1.25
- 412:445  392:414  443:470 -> -3.8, 1.3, 1.28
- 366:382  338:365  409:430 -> 2.9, 1.36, 1.43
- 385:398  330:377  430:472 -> 3.0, 1.34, 1.33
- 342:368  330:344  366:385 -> -1.3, 1.44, 1.1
